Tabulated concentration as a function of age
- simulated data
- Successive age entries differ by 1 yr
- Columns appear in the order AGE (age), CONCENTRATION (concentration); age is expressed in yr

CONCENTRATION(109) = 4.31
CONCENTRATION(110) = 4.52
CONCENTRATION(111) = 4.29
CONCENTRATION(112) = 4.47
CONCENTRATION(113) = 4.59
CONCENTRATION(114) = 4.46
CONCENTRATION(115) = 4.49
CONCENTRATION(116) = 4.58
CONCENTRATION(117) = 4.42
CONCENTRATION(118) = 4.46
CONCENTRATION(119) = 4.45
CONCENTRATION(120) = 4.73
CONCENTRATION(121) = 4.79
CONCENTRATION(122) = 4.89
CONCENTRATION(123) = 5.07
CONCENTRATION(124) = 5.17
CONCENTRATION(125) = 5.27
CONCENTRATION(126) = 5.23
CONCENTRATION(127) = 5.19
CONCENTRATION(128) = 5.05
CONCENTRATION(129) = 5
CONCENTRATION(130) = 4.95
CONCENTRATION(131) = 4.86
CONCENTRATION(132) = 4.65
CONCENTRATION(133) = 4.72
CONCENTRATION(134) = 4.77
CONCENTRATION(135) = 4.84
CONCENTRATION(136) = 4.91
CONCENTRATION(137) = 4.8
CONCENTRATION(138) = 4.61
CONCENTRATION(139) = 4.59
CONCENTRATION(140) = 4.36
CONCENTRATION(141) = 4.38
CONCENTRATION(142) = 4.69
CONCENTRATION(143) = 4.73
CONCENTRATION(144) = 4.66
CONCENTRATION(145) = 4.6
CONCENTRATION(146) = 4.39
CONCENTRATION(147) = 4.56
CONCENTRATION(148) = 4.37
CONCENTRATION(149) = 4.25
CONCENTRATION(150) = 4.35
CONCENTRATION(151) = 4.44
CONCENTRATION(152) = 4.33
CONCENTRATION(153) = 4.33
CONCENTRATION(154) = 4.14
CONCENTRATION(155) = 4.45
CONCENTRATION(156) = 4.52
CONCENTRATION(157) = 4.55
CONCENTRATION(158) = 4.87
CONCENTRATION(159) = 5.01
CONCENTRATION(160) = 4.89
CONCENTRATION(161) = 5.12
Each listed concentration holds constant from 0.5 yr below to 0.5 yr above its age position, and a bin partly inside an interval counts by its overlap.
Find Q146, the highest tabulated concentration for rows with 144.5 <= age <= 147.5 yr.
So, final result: 4.6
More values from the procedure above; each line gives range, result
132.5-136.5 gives 4.91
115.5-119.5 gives 4.58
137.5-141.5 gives 4.61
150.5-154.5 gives 4.44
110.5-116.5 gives 4.59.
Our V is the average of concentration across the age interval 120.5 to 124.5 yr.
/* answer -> 4.98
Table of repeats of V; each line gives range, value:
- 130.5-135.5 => 4.77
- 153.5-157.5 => 4.42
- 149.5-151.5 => 4.39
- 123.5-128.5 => 5.18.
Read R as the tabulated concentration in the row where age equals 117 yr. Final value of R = 4.42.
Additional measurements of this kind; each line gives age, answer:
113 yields 4.59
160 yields 4.89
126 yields 5.23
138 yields 4.61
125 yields 5.27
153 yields 4.33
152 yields 4.33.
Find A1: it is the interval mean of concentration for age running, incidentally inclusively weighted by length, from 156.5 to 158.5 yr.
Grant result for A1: 4.71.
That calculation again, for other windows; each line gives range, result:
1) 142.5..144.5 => 4.7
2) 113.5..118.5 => 4.48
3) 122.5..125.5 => 5.17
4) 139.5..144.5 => 4.56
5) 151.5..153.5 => 4.33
